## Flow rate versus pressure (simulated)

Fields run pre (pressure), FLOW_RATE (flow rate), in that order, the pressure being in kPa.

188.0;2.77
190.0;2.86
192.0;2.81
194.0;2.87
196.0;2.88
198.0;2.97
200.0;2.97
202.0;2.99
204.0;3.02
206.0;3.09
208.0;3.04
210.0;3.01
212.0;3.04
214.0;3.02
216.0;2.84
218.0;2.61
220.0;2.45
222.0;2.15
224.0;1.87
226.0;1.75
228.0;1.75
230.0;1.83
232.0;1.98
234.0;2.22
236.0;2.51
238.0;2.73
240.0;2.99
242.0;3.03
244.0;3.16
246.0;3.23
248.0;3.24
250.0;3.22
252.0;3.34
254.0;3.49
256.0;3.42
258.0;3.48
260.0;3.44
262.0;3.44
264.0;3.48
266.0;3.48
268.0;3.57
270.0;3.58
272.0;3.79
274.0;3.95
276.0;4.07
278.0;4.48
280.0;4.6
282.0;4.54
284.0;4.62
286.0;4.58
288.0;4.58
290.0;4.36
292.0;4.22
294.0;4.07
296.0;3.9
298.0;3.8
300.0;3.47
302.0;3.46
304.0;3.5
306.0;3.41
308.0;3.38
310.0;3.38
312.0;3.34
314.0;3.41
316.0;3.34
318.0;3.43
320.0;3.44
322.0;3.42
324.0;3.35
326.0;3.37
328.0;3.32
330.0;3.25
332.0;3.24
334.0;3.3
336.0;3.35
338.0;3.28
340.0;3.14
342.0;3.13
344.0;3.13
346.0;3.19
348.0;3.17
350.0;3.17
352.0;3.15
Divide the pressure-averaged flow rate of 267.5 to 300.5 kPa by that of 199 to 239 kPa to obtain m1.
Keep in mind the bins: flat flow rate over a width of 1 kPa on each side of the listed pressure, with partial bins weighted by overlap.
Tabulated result 1.63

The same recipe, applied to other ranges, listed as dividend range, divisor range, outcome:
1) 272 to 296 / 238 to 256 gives 1.35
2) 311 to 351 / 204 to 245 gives 1.28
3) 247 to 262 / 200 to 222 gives 1.17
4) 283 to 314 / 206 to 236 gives 1.59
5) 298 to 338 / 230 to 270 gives 1.09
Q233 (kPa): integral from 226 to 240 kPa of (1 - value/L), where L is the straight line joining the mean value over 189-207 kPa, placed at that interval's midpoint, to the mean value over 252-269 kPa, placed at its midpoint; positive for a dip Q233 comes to 4.50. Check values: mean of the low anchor 2.94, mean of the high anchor 3.47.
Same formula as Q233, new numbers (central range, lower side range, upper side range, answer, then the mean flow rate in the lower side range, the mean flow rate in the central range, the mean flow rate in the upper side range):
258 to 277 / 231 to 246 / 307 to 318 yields -4.30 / 2.7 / 3.64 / 3.38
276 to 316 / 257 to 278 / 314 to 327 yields -4.69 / 3.67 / 3.94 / 3.39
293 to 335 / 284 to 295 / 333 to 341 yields 3.80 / 4.39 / 3.46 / 3.27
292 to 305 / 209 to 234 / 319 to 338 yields -2.91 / 2.35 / 3.74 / 3.33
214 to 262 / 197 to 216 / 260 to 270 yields 7.84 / 3.01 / 2.75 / 3.5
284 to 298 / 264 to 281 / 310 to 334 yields -2.14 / 3.91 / 4.27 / 3.35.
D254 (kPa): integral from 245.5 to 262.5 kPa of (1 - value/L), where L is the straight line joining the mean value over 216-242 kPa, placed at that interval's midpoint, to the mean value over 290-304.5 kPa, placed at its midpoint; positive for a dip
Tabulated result -3.1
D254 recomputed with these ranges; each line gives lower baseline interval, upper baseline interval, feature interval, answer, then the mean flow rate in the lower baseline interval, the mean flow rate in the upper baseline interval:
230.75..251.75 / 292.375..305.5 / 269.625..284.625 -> -3.7 kPa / 2.84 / 3.71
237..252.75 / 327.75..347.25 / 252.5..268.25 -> -1.7 kPa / 3.11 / 3.23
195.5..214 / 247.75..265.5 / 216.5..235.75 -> 6.5 kPa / 3.01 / 3.4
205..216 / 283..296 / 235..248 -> 2.2 kPa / 3.02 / 4.37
